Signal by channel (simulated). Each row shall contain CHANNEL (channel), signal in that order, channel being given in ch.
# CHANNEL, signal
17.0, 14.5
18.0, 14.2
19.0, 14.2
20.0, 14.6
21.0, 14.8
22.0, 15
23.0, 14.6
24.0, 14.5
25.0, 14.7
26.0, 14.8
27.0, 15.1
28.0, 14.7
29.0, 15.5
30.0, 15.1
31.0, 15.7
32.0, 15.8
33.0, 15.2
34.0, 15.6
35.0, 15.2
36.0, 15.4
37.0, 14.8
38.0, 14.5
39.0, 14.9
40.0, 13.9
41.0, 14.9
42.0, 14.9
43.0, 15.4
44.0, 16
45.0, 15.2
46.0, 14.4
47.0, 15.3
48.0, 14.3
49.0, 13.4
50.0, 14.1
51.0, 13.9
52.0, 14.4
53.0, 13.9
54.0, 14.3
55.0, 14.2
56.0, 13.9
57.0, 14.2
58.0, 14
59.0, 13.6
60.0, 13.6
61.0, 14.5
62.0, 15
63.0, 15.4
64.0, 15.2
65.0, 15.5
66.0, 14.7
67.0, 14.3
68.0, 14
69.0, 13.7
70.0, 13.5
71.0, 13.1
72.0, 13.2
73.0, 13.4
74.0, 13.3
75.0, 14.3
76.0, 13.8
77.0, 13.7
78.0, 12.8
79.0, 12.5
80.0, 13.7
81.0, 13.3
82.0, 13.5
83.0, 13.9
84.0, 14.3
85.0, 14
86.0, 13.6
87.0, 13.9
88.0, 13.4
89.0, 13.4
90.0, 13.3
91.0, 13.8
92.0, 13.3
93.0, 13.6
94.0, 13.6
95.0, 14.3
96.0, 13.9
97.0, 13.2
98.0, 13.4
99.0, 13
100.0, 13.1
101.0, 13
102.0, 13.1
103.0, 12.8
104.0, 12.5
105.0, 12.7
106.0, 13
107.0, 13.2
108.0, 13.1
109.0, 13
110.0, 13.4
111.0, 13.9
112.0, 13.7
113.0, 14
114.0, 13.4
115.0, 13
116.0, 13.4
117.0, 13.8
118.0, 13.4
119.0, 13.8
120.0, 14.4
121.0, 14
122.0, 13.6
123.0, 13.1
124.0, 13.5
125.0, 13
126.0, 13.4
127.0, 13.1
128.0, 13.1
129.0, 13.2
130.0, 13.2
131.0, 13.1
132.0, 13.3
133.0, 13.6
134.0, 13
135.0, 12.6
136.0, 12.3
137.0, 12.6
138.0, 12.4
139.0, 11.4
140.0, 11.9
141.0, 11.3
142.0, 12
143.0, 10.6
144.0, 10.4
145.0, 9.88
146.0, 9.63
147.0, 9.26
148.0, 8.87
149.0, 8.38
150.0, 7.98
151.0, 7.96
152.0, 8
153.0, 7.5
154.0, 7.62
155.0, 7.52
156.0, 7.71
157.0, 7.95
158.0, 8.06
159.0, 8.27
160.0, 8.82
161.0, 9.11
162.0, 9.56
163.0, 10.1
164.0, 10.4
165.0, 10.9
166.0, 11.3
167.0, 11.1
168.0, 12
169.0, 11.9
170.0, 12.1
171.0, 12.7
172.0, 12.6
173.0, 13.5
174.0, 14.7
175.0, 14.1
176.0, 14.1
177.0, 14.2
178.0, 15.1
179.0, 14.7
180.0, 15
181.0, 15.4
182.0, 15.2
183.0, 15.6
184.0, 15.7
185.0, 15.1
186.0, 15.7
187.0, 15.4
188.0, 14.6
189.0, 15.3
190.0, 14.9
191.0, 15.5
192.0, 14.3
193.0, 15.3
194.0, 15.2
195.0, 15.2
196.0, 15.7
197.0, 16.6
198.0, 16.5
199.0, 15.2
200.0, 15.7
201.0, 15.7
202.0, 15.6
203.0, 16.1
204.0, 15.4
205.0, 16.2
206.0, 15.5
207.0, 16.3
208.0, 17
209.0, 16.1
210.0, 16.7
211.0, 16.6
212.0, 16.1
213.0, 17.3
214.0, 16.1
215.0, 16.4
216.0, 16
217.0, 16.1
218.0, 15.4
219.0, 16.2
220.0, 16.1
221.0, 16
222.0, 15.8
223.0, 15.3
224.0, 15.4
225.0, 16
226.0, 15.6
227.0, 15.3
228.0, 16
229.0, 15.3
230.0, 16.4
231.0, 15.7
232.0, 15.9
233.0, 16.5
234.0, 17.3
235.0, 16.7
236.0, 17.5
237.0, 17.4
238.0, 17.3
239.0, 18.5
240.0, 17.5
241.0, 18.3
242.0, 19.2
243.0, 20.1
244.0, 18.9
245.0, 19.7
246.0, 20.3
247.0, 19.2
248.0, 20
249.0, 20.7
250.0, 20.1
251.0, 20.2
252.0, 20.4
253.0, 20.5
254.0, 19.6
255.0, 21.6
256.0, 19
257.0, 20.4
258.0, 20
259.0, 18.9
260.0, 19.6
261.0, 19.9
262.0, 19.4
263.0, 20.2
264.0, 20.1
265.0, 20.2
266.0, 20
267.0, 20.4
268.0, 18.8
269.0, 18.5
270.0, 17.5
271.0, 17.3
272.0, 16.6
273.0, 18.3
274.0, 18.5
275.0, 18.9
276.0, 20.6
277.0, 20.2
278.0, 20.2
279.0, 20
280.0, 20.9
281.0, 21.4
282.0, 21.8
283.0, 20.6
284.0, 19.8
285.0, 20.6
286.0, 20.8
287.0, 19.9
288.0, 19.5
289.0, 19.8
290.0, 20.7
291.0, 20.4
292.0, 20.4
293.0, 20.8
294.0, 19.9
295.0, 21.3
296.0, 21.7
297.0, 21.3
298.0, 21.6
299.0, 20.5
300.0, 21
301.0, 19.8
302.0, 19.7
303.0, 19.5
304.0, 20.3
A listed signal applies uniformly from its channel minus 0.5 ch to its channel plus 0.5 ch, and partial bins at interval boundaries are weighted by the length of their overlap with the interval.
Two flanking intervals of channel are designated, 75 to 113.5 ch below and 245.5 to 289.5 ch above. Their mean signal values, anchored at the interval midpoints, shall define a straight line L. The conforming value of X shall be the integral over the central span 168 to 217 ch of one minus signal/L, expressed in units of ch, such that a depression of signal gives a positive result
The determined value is 5.3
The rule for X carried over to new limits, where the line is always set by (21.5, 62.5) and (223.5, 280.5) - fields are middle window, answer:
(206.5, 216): 0.7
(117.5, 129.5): 2.0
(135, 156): 8.5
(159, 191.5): 7.5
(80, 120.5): 6.0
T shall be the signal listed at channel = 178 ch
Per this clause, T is 15.1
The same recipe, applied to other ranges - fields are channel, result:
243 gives 20.1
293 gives 20.8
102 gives 13.1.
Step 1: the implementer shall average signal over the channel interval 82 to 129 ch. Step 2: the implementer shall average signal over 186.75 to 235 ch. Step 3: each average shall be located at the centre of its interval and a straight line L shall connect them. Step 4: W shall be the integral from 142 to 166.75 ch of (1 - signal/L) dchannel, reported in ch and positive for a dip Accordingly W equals 9.3 ch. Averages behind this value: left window 13.4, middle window 9.07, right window 15.9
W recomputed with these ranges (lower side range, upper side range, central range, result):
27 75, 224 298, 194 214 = 2.06 ch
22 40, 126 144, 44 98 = 0.38 ch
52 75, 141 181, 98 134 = -3.02 ch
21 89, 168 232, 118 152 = 6.84 ch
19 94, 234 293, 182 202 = 2.60 ch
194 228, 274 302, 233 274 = -1.49 ch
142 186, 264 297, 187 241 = -4.18 ch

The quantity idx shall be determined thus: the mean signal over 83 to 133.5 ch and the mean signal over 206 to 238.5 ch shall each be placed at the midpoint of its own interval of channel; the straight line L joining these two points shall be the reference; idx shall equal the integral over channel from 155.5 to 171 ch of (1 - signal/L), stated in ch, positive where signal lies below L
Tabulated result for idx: 5.0 ch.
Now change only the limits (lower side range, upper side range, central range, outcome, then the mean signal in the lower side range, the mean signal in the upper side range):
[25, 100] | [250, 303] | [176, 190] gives 1.9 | 14.2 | 20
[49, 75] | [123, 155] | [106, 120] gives -1.5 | 14.1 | 11.2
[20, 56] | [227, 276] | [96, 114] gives 3.2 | 14.8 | 18.7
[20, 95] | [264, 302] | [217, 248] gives 2.8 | 14.3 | 20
